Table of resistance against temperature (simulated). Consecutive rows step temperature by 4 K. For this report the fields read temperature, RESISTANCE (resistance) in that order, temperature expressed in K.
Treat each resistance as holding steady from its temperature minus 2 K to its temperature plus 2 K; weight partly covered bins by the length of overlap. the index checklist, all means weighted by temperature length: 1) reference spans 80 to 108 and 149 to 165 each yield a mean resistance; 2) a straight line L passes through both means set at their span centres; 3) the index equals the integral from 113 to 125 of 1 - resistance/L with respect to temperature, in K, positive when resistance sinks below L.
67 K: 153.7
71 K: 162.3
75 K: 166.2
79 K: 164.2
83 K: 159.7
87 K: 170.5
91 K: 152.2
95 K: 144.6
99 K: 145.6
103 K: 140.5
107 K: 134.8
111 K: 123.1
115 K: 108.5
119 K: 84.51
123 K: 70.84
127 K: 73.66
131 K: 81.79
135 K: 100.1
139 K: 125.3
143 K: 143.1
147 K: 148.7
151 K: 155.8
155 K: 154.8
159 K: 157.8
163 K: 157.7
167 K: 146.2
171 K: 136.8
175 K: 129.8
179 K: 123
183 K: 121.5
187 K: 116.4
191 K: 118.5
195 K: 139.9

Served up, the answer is 5.1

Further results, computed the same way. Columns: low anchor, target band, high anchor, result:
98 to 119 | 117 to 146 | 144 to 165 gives 8.7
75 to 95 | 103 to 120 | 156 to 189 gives 4.0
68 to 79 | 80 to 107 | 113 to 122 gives -4.1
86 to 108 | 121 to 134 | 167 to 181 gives 5.9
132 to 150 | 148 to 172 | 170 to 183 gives -4.5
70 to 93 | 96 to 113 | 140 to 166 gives 2.4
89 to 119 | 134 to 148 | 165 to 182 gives 0.3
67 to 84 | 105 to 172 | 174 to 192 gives 6.5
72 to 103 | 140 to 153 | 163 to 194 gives -0.8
